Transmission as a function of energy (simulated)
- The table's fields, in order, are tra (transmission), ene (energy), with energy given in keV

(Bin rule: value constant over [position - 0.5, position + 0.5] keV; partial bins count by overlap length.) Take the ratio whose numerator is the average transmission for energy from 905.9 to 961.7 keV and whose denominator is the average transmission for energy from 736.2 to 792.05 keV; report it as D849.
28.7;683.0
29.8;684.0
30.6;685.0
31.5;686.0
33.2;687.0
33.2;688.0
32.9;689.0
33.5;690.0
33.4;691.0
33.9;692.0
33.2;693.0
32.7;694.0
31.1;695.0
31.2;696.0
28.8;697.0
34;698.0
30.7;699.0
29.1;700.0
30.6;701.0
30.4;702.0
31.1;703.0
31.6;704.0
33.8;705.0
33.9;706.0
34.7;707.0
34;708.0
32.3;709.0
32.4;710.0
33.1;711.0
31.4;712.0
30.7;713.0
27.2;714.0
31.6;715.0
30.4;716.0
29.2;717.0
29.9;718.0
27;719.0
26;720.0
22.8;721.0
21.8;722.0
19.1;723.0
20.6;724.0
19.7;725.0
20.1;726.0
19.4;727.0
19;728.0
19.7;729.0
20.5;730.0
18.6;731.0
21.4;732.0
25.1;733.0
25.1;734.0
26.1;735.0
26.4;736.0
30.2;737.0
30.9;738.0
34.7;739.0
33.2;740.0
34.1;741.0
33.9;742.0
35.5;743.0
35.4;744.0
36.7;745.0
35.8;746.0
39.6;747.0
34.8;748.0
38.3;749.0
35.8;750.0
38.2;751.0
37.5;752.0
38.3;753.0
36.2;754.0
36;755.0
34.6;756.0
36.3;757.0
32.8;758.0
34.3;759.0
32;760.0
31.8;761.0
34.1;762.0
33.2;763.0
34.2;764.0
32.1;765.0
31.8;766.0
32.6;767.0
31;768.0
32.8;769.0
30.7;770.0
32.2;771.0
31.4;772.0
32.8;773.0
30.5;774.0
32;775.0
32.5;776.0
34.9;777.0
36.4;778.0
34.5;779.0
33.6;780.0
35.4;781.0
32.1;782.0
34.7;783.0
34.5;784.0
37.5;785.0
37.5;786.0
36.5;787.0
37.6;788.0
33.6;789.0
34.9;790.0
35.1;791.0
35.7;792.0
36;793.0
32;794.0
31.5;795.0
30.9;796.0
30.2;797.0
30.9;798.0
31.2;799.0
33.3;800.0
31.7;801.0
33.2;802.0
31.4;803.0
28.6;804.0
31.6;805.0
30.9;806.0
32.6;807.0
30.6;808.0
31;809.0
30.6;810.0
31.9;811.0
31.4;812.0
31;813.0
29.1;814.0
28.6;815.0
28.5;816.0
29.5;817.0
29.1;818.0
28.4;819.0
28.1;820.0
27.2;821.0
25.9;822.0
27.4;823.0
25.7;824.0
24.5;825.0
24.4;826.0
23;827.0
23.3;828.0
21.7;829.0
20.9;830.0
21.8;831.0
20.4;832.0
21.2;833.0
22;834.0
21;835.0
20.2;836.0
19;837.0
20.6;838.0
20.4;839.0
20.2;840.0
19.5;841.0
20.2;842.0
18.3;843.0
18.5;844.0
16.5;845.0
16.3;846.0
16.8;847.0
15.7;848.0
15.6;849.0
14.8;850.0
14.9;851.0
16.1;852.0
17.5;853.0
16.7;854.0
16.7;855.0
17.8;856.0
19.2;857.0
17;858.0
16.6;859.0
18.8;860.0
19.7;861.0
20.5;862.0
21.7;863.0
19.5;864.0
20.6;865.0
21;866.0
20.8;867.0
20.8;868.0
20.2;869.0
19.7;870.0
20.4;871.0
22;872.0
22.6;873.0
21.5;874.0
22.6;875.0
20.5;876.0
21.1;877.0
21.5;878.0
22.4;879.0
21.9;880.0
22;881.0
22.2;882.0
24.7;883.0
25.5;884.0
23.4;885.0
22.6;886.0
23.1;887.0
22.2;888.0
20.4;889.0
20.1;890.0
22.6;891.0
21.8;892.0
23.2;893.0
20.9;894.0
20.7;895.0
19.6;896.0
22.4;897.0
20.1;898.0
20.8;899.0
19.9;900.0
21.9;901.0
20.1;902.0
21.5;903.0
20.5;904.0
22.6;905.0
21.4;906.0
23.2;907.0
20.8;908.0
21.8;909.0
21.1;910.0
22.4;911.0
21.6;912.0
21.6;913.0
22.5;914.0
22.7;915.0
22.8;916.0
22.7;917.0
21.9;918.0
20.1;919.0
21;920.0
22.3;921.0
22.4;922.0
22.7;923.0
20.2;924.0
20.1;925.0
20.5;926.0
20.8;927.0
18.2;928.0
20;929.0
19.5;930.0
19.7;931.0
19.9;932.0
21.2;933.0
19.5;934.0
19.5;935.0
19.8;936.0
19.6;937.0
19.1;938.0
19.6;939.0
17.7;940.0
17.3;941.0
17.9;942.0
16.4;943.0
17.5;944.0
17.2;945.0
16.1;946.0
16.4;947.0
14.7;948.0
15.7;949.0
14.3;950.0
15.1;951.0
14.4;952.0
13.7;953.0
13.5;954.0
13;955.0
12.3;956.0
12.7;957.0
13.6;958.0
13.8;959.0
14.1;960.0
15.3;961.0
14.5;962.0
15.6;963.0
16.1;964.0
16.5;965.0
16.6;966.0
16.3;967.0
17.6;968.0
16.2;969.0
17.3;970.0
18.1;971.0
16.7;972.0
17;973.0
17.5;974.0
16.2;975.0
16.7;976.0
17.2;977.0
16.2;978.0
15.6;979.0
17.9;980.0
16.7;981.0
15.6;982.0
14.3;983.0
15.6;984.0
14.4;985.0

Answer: 0.54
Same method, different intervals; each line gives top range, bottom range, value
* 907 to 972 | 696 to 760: 0.60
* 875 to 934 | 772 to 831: 0.69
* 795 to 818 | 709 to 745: 1.14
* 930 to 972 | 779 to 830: 0.54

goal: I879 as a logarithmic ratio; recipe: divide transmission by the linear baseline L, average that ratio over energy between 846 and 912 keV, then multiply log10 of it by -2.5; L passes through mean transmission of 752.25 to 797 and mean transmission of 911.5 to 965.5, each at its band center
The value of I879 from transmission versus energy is 0.15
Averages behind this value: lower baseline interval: 33.9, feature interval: 20.4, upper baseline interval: 18.1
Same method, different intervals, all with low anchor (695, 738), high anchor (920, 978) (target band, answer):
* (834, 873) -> 0.141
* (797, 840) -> -0.169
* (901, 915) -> -0.139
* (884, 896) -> -0.109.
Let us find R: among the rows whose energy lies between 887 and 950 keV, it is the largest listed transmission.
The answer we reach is 23.2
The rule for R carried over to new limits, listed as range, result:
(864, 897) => 25.5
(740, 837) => 39.6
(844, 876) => 22.6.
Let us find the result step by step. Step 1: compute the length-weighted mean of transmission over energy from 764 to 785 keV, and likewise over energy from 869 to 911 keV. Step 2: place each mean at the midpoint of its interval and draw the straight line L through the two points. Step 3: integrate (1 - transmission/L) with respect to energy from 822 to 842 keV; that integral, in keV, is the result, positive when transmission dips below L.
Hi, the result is 4.0 keV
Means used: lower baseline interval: 33.1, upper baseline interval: 21.7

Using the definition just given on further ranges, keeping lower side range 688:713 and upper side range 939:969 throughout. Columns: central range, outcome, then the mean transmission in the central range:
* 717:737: 5.0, 22.9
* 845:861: 3.9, 16.8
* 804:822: -3.7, 29.9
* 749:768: -4.1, 34.6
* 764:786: -4.8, 33.3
